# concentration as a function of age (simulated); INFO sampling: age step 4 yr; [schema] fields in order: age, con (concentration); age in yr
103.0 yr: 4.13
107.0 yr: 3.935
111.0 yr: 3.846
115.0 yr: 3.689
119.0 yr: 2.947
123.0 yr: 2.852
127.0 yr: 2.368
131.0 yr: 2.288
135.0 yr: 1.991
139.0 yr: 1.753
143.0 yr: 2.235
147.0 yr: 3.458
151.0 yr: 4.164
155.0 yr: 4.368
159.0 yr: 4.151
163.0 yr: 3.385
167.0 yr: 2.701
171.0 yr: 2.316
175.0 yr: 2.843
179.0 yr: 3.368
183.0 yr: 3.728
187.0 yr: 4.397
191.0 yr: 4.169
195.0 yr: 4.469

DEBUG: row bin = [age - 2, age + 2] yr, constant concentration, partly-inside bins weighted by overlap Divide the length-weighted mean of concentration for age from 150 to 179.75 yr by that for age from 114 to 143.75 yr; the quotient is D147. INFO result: 1.4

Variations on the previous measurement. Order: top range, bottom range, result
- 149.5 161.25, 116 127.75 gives 1.48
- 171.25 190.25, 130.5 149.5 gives 1.46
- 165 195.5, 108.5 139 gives 1.23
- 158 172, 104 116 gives 0.81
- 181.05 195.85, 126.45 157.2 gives 1.46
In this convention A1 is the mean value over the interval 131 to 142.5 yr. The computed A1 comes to 1.99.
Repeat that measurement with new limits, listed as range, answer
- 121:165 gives 3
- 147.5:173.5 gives 3.5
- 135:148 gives 2.33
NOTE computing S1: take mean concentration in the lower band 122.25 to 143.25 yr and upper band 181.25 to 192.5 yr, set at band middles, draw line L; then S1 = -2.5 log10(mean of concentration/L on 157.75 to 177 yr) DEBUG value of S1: 0.12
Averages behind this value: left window 2.21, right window 4.1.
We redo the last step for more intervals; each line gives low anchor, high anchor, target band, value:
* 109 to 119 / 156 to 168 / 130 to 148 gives 0.485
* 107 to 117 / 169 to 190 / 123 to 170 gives 0.199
